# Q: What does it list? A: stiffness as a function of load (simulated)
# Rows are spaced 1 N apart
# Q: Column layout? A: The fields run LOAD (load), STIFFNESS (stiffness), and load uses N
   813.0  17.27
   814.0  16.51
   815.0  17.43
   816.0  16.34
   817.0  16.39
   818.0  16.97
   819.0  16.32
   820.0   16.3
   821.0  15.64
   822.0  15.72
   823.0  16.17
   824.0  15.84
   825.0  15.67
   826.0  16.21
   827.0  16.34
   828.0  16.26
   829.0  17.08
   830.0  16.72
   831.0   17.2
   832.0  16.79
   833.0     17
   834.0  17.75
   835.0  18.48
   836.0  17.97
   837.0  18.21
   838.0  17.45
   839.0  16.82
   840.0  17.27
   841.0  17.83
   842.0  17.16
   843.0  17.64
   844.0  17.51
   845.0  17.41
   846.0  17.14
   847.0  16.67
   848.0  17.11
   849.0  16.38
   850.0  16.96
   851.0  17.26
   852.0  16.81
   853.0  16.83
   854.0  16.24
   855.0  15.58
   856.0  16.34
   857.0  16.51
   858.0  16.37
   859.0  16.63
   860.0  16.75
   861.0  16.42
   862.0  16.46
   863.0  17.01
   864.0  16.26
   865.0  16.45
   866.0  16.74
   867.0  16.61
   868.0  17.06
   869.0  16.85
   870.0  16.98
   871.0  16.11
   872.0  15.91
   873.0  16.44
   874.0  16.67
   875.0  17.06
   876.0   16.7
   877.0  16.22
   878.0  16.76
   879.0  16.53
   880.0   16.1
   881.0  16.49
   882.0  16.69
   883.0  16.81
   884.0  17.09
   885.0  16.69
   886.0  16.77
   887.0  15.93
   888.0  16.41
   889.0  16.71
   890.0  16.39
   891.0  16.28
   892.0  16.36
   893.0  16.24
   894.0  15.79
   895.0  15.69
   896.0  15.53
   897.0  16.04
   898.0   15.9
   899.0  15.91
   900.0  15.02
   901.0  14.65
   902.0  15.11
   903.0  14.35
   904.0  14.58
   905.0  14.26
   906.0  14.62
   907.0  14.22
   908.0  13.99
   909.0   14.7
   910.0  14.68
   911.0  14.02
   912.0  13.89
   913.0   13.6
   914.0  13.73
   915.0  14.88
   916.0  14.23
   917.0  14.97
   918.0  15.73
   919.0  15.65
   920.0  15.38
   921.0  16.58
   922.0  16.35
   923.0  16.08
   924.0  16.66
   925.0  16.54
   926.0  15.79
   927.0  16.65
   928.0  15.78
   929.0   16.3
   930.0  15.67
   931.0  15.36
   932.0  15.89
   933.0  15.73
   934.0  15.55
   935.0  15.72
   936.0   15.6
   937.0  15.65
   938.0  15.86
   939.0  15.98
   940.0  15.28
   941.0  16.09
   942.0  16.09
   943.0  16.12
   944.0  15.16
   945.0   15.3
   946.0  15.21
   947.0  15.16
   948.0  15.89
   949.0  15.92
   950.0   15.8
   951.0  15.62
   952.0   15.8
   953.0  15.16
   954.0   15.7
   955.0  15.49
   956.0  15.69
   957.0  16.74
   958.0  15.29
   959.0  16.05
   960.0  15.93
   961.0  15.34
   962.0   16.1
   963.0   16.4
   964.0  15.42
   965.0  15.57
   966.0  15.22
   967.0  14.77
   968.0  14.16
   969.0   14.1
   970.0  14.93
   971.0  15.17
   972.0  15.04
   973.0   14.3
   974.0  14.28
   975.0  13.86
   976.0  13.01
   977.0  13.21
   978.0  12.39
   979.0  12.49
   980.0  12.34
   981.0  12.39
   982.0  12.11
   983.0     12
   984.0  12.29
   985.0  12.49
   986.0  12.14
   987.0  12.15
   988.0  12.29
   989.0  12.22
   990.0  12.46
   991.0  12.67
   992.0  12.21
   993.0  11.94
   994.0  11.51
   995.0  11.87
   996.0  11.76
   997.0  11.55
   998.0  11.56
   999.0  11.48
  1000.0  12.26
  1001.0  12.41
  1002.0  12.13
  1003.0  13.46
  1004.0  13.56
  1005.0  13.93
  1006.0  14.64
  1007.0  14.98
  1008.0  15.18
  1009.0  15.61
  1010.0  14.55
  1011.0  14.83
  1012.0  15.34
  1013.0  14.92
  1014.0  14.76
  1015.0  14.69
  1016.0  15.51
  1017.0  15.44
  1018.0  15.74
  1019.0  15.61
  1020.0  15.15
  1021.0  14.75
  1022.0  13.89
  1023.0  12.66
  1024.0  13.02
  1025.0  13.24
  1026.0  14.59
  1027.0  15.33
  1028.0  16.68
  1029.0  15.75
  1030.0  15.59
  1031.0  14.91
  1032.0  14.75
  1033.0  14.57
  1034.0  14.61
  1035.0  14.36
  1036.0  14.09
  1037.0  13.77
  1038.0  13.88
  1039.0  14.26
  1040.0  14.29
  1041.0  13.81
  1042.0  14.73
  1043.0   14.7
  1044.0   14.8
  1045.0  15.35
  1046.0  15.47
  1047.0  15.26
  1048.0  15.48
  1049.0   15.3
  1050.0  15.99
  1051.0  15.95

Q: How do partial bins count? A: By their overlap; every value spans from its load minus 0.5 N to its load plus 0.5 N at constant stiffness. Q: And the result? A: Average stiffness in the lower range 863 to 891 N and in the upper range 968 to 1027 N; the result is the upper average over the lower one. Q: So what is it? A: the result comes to 0.8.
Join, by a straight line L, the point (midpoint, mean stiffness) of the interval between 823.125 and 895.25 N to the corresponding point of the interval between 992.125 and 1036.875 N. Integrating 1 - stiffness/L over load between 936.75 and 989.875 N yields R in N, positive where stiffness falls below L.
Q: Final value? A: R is 1.23 N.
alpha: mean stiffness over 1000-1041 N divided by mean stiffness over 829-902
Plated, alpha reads 0.87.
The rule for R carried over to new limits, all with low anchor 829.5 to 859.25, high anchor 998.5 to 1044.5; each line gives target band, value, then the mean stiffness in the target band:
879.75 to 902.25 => 0.3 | 16.1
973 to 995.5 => 3.7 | 12.5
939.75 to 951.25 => -0.1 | 15.6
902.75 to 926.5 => 1.5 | 15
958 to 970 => -0.1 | 15.3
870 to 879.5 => 0.1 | 16.5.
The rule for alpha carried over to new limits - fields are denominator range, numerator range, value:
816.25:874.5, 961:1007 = 0.79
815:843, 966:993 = 0.78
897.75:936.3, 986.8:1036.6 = 0.91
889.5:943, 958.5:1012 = 0.88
